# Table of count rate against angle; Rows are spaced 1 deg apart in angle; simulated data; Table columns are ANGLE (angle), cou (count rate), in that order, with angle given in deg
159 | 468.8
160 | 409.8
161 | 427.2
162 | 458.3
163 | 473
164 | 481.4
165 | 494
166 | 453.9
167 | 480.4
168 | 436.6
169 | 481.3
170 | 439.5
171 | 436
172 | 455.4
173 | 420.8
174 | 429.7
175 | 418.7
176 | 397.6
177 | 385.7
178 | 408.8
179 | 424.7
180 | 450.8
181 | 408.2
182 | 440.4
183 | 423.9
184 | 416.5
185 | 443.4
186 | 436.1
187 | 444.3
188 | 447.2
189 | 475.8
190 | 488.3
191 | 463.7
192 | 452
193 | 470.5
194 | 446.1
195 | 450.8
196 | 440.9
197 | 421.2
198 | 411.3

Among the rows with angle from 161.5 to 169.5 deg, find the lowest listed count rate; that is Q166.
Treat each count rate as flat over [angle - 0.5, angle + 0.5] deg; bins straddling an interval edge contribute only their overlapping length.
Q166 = 436.6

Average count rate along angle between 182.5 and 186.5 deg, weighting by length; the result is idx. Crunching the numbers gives 430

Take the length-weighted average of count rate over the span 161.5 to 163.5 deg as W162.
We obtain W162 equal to 466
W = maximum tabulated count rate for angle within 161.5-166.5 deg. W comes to 494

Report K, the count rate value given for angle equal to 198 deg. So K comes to 411.3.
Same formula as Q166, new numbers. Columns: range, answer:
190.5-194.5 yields 446.1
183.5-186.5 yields 416.5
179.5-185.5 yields 408.2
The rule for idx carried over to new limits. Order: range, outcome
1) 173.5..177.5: 408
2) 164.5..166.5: 474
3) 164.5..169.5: 469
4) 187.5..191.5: 469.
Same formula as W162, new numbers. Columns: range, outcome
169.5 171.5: 438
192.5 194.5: 458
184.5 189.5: 449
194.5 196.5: 446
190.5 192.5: 458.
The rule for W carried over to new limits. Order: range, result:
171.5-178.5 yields 455.4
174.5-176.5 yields 418.7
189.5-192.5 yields 488.3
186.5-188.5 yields 447.2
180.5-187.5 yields 444.3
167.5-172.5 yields 481.3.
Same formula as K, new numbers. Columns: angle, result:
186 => 436.1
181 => 408.2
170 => 439.5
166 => 453.9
